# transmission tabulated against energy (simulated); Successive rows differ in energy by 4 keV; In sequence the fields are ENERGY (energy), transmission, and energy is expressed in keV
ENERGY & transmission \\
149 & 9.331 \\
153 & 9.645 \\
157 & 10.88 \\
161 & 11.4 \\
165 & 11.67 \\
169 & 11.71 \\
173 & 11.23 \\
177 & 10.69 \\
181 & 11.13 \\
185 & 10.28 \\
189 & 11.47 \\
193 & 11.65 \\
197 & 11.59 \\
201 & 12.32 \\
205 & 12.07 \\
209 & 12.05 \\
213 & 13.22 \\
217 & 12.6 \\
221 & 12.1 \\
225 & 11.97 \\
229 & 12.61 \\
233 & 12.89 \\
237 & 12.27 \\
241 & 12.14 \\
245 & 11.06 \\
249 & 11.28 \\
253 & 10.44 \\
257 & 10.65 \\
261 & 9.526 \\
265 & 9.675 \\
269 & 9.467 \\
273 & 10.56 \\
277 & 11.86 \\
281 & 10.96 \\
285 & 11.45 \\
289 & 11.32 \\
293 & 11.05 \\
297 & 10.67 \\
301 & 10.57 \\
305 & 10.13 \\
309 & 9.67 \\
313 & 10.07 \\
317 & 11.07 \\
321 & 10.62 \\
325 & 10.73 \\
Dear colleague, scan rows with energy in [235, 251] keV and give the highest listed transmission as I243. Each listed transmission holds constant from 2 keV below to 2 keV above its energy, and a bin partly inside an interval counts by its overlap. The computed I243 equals 12.27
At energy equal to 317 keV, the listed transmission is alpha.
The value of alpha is 11.07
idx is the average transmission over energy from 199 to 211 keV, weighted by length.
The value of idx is 12.1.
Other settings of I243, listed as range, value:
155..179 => 11.71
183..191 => 11.47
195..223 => 13.22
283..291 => 11.45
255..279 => 11.86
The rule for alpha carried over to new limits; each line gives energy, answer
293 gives 11.05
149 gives 9.331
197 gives 11.59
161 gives 11.4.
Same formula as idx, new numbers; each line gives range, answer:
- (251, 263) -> 10.2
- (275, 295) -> 11.3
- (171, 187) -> 10.8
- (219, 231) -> 12.2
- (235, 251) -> 11.7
